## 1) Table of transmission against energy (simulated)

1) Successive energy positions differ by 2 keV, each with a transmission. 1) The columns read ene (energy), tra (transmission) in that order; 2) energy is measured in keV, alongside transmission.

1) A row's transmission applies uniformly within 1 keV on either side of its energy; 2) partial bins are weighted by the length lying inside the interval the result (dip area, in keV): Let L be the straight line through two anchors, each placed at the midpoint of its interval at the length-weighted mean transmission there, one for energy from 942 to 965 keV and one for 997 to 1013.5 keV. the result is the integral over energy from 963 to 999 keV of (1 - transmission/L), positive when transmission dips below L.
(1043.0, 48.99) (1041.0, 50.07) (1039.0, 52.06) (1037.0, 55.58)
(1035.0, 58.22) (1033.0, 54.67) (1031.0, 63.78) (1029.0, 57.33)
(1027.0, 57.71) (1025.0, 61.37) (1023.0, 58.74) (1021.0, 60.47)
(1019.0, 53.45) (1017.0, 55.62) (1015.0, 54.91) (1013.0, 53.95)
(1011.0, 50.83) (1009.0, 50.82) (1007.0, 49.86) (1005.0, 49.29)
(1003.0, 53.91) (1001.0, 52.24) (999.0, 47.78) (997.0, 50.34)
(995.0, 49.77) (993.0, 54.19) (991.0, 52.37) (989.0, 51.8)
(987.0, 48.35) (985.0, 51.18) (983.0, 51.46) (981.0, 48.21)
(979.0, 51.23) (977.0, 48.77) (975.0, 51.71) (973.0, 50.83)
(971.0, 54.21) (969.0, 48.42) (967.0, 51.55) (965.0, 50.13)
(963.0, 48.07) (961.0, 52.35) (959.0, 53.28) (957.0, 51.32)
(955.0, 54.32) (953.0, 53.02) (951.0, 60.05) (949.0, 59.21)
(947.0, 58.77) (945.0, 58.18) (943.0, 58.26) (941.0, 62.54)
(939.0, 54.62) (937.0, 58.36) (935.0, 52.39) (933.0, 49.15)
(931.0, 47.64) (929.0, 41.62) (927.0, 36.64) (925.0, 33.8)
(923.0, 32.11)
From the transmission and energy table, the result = 1.4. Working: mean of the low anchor 54.9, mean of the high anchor 51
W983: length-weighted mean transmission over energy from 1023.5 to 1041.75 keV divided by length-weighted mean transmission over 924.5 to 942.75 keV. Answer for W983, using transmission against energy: 1.2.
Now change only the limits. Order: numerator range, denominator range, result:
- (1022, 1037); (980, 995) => 1.15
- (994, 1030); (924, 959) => 1.03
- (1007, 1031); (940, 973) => 1.03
